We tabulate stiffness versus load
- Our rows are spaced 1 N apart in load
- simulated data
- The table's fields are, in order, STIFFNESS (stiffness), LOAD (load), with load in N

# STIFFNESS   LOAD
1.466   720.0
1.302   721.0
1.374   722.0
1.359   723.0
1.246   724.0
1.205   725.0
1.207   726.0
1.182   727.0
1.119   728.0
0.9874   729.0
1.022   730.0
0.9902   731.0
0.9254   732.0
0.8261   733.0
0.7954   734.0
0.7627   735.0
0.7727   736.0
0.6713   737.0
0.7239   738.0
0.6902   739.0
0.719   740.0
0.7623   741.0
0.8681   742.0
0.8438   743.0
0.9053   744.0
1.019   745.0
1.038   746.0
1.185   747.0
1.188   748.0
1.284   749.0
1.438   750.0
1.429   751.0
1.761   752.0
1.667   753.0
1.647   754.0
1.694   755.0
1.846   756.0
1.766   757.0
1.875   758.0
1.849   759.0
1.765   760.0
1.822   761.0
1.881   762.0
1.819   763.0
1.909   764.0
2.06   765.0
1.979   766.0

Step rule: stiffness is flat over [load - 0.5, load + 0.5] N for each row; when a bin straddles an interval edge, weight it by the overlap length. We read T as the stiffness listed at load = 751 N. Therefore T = 1.429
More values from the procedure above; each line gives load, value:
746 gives 1.038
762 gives 1.881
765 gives 2.06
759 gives 1.849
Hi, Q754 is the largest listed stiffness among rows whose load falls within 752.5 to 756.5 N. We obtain 1.846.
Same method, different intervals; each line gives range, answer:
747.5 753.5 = 1.761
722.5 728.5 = 1.359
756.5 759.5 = 1.875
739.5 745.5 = 1.019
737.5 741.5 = 0.7623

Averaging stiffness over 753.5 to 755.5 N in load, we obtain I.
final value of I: 1.67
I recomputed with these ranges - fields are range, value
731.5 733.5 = 0.876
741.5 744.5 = 0.872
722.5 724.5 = 1.3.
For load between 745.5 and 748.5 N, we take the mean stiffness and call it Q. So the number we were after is 1.14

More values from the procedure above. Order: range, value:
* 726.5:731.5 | 1.06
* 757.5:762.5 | 1.84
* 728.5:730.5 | 1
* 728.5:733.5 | 0.95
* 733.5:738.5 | 0.745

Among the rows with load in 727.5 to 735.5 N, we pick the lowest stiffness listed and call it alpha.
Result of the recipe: 0.7627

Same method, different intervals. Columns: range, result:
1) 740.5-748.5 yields 0.7623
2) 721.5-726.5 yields 1.205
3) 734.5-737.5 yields 0.6713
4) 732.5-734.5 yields 0.7954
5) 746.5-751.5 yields 1.185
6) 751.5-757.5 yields 1.647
